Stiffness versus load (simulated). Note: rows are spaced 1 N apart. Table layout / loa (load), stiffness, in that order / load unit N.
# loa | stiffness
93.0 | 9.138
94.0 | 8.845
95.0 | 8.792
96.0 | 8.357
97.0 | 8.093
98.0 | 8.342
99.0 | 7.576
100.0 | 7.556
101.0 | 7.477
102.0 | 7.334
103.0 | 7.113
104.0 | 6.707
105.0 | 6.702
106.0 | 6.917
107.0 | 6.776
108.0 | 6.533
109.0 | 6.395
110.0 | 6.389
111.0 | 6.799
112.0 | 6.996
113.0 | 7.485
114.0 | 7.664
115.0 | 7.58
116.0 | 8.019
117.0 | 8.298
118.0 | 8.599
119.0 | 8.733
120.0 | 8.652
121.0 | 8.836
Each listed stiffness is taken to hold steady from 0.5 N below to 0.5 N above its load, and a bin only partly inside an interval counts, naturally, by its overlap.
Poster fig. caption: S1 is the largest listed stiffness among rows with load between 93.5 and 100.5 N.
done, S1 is 8.845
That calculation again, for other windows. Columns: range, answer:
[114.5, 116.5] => 8.019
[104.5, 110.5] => 6.917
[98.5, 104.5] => 7.576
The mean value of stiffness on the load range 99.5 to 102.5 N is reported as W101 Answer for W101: 7.46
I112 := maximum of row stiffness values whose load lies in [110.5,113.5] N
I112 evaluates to 7.485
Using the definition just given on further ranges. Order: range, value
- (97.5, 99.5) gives 8.342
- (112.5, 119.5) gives 8.733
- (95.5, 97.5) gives 8.357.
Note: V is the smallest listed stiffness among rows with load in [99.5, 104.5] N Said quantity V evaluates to 6.707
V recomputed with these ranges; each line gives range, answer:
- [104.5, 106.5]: 6.702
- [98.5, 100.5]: 7.556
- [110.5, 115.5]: 6.799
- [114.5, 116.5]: 7.58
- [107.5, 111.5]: 6.389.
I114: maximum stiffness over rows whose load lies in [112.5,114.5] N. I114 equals 7.664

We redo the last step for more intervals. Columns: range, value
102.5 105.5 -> 7.113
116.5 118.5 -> 8.599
